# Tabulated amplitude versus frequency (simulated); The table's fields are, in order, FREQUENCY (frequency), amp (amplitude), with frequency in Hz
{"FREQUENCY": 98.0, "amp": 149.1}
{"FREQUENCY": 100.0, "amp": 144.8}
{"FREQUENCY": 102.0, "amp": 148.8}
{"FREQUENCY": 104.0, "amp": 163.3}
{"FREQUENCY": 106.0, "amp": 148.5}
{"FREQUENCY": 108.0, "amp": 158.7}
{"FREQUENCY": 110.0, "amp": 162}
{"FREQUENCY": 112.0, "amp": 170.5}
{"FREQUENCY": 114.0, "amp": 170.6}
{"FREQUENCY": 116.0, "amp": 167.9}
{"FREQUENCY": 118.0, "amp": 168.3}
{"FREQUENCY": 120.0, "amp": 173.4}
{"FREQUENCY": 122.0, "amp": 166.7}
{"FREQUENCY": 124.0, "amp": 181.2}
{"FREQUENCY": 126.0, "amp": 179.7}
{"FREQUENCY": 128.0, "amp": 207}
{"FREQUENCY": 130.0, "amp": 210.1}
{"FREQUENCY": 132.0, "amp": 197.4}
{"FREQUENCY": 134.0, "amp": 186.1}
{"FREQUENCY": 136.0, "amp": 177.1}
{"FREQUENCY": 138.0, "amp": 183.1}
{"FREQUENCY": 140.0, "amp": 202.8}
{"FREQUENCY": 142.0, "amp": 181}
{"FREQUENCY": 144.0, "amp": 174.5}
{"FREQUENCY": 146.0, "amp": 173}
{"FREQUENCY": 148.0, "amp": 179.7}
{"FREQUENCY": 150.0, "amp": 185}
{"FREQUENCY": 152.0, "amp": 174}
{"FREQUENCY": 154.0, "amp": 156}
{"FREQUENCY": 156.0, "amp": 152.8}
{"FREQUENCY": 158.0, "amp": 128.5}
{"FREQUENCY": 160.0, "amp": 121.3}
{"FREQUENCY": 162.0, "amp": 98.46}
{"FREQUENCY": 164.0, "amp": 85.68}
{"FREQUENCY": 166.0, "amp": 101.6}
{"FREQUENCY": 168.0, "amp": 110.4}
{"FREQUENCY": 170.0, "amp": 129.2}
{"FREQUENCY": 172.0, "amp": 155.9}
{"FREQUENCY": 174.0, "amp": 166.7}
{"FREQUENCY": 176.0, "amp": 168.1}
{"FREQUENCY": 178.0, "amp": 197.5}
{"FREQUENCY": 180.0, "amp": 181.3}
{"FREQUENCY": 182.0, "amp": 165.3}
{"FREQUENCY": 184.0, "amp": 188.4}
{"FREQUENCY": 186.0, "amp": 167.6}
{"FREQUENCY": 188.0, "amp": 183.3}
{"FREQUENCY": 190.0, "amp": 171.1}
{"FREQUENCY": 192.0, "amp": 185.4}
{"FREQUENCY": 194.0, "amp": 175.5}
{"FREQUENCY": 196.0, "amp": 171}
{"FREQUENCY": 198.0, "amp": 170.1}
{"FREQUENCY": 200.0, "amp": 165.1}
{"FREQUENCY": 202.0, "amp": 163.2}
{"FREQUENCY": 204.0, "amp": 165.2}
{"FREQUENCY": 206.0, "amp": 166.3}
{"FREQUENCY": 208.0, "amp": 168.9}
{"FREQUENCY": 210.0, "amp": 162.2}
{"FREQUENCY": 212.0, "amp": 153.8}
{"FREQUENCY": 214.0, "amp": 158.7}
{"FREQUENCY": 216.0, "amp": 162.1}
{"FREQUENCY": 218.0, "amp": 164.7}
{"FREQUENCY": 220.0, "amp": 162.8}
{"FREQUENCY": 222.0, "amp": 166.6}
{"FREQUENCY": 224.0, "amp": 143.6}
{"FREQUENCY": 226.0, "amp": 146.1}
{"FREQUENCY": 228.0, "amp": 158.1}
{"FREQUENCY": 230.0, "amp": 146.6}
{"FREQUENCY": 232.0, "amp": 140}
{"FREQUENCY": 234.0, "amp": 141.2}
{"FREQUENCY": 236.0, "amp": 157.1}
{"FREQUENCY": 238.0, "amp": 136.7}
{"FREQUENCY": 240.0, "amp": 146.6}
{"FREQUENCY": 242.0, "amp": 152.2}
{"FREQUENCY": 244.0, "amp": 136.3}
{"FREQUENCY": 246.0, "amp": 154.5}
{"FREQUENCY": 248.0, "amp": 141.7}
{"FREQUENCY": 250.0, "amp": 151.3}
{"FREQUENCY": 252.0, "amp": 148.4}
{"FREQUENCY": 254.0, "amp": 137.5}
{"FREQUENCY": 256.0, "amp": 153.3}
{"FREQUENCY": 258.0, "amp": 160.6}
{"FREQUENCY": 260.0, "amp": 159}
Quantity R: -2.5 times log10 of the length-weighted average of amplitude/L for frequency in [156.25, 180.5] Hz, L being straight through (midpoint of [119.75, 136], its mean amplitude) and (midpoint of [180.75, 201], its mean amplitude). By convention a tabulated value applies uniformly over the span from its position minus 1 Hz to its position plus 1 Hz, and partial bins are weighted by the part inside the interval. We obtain 0.29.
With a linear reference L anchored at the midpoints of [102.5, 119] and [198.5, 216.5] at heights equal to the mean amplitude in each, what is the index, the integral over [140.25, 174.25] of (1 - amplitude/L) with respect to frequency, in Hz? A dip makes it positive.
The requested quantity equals 3.5 Hz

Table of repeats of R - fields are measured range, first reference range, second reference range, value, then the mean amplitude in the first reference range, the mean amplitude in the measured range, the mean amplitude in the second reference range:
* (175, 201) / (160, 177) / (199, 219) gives -0.221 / 127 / 176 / 163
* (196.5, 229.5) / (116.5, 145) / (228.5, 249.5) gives -0.041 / 185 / 161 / 146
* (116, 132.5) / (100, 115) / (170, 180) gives -0.141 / 159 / 184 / 169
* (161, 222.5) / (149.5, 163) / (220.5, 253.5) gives -0.096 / 144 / 159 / 148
